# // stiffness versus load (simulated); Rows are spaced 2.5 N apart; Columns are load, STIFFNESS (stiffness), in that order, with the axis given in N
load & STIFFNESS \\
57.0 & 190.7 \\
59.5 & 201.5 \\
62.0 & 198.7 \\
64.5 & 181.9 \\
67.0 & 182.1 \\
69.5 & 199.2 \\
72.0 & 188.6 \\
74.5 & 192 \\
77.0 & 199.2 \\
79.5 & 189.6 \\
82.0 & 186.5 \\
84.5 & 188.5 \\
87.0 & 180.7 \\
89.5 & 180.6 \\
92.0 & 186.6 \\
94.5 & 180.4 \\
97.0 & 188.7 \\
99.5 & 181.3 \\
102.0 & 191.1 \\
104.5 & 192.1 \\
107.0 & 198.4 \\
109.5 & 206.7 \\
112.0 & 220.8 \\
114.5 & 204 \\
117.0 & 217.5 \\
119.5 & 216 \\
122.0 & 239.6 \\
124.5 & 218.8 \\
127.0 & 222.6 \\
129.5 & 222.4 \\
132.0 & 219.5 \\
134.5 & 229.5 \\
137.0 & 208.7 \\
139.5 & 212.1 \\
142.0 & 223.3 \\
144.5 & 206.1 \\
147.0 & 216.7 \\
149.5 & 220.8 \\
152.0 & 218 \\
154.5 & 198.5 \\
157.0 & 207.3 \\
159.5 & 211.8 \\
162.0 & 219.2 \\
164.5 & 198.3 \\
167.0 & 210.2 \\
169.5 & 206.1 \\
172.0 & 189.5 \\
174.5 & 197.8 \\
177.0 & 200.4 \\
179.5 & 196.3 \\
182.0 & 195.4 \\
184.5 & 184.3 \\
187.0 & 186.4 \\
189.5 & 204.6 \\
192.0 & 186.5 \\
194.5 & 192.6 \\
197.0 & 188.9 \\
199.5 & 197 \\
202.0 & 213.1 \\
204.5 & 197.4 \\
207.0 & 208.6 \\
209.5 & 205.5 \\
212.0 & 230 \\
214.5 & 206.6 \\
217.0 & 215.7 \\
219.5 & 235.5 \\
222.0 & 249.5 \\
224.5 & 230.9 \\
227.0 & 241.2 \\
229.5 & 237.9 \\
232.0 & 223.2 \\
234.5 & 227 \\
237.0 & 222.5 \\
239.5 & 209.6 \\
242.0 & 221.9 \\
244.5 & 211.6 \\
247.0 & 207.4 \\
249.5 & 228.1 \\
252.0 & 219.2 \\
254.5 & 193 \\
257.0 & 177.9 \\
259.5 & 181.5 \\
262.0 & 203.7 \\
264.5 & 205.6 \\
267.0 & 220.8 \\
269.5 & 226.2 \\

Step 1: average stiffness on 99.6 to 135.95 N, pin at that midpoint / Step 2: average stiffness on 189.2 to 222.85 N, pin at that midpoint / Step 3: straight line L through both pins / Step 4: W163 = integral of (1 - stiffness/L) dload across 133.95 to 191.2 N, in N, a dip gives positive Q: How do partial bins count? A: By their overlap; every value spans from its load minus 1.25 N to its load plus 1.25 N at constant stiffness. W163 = 1.5 N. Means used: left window 213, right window 209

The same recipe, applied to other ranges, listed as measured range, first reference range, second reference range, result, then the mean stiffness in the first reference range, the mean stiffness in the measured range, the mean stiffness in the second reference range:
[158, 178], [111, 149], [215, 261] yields 1.3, 219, 204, 218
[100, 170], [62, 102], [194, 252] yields -4.8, 188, 212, 218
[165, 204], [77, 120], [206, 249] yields 3.0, 194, 197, 223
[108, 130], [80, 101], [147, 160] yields -2.4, 184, 218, 212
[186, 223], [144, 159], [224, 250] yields 1.9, 212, 208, 223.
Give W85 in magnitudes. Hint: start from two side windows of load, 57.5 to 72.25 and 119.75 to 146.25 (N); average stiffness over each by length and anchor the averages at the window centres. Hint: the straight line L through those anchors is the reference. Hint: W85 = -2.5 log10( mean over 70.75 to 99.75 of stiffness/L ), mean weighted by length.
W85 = 0.07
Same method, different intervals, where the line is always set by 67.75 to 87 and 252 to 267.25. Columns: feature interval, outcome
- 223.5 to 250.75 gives -0.14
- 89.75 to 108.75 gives 0.02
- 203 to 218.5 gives -0.08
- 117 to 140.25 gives -0.15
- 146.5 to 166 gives -0.09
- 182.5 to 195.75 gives 0.02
